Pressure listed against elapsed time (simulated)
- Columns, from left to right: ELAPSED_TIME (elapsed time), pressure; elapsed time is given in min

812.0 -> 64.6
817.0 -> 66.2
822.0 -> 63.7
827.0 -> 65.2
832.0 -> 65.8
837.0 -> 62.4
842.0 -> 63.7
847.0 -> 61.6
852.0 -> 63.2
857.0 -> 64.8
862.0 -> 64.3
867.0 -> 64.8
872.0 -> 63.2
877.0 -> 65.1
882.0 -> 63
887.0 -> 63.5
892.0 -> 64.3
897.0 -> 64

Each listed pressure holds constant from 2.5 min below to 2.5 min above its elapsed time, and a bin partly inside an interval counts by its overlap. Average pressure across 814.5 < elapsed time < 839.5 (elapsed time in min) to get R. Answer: 64.7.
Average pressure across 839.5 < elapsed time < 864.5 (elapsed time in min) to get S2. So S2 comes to 63.5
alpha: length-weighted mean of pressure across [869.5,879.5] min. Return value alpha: 64.2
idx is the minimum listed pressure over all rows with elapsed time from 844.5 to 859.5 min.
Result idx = 61.6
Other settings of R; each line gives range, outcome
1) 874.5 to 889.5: 63.9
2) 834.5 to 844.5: 63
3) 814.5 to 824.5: 65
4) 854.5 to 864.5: 64.5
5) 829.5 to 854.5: 63.3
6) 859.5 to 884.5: 64.1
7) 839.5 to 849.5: 62.6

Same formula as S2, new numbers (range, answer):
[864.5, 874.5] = 64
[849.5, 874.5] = 64.1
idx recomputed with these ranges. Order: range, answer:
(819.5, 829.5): 63.7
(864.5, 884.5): 63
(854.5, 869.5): 64.3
